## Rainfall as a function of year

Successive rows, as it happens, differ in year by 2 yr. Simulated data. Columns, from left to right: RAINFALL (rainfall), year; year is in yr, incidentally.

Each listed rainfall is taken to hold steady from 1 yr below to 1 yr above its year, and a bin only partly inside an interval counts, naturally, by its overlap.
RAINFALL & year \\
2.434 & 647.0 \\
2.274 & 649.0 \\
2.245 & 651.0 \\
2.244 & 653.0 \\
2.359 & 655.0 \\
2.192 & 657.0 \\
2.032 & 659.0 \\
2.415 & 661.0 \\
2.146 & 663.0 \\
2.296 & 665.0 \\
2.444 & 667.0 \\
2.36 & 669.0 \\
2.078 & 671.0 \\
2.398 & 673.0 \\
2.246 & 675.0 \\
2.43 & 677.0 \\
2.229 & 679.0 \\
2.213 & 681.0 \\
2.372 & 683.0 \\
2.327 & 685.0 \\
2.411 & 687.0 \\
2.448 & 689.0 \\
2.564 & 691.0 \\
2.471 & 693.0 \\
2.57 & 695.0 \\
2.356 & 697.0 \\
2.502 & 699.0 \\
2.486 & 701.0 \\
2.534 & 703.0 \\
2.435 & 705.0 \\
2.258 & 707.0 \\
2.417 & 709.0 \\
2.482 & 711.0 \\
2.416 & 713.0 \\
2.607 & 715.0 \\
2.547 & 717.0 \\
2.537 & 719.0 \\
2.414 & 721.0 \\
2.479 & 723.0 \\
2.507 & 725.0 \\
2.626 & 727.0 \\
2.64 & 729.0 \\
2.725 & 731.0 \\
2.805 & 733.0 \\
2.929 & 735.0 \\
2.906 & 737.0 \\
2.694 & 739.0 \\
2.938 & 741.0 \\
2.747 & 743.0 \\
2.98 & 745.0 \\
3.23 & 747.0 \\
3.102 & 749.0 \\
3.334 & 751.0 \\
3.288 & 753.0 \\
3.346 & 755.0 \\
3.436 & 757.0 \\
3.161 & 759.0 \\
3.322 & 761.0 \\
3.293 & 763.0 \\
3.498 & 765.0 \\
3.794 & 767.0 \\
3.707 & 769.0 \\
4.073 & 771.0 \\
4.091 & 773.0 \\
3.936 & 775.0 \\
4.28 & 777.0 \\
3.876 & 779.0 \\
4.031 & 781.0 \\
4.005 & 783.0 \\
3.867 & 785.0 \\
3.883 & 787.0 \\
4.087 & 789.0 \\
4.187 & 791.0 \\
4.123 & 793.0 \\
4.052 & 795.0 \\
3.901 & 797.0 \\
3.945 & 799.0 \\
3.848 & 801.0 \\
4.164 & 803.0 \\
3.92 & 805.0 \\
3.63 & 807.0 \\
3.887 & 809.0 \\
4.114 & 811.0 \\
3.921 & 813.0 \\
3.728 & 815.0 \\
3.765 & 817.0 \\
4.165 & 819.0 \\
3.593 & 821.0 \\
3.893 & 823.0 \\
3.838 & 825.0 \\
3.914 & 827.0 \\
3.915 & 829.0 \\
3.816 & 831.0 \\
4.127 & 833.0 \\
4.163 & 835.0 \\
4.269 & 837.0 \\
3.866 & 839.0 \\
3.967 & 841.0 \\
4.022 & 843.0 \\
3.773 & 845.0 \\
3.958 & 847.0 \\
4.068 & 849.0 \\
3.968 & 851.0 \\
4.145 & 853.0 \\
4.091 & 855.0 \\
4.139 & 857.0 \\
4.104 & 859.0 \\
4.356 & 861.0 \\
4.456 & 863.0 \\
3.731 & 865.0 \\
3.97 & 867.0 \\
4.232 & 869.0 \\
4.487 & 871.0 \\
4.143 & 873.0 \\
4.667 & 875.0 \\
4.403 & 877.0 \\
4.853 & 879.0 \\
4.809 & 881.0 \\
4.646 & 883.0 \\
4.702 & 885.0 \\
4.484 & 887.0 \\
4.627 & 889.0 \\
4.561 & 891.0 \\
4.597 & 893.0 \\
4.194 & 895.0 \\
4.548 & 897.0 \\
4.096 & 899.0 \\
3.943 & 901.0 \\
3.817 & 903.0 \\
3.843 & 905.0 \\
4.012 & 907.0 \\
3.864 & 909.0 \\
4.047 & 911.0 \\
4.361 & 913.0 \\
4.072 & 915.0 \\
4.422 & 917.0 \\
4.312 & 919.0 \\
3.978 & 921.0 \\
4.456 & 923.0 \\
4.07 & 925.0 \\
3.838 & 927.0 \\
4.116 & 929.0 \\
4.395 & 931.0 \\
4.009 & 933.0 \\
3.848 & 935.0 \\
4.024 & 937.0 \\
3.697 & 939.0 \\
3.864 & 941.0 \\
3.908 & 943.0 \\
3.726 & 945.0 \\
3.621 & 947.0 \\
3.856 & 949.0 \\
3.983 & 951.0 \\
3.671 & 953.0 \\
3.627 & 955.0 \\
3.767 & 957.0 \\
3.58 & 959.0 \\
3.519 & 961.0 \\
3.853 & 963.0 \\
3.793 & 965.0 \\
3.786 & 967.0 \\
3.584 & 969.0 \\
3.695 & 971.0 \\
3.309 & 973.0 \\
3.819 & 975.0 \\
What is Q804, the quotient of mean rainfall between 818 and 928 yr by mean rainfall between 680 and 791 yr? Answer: 1.39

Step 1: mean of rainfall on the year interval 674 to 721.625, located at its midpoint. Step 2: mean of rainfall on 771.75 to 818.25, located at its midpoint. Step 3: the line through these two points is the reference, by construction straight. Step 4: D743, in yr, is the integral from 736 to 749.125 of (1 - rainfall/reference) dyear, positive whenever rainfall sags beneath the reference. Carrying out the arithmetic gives 0.9 yr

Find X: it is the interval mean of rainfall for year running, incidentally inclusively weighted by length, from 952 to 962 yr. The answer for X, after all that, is 3.63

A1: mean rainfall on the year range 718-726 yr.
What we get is 2.48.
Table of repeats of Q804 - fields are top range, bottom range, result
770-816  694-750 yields 1.51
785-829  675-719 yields 1.62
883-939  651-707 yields 1.78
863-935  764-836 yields 1.08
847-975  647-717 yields 1.73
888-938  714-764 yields 1.43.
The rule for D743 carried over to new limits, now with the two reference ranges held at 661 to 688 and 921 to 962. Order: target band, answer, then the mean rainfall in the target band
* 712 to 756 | -2.4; 2.81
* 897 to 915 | -1.8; 4.03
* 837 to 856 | -3.9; 4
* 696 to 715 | 0.4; 2.44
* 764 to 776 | -4.1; 3.85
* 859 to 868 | -1.9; 4.13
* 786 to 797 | -3.9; 4.05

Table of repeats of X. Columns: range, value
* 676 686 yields 2.31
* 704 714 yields 2.4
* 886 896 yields 4.49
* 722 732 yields 2.6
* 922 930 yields 4.12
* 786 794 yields 4.07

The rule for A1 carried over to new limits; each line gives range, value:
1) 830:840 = 4.05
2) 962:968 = 3.81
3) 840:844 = 3.99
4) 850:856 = 4.07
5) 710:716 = 2.5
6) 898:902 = 4.02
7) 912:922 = 4.23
